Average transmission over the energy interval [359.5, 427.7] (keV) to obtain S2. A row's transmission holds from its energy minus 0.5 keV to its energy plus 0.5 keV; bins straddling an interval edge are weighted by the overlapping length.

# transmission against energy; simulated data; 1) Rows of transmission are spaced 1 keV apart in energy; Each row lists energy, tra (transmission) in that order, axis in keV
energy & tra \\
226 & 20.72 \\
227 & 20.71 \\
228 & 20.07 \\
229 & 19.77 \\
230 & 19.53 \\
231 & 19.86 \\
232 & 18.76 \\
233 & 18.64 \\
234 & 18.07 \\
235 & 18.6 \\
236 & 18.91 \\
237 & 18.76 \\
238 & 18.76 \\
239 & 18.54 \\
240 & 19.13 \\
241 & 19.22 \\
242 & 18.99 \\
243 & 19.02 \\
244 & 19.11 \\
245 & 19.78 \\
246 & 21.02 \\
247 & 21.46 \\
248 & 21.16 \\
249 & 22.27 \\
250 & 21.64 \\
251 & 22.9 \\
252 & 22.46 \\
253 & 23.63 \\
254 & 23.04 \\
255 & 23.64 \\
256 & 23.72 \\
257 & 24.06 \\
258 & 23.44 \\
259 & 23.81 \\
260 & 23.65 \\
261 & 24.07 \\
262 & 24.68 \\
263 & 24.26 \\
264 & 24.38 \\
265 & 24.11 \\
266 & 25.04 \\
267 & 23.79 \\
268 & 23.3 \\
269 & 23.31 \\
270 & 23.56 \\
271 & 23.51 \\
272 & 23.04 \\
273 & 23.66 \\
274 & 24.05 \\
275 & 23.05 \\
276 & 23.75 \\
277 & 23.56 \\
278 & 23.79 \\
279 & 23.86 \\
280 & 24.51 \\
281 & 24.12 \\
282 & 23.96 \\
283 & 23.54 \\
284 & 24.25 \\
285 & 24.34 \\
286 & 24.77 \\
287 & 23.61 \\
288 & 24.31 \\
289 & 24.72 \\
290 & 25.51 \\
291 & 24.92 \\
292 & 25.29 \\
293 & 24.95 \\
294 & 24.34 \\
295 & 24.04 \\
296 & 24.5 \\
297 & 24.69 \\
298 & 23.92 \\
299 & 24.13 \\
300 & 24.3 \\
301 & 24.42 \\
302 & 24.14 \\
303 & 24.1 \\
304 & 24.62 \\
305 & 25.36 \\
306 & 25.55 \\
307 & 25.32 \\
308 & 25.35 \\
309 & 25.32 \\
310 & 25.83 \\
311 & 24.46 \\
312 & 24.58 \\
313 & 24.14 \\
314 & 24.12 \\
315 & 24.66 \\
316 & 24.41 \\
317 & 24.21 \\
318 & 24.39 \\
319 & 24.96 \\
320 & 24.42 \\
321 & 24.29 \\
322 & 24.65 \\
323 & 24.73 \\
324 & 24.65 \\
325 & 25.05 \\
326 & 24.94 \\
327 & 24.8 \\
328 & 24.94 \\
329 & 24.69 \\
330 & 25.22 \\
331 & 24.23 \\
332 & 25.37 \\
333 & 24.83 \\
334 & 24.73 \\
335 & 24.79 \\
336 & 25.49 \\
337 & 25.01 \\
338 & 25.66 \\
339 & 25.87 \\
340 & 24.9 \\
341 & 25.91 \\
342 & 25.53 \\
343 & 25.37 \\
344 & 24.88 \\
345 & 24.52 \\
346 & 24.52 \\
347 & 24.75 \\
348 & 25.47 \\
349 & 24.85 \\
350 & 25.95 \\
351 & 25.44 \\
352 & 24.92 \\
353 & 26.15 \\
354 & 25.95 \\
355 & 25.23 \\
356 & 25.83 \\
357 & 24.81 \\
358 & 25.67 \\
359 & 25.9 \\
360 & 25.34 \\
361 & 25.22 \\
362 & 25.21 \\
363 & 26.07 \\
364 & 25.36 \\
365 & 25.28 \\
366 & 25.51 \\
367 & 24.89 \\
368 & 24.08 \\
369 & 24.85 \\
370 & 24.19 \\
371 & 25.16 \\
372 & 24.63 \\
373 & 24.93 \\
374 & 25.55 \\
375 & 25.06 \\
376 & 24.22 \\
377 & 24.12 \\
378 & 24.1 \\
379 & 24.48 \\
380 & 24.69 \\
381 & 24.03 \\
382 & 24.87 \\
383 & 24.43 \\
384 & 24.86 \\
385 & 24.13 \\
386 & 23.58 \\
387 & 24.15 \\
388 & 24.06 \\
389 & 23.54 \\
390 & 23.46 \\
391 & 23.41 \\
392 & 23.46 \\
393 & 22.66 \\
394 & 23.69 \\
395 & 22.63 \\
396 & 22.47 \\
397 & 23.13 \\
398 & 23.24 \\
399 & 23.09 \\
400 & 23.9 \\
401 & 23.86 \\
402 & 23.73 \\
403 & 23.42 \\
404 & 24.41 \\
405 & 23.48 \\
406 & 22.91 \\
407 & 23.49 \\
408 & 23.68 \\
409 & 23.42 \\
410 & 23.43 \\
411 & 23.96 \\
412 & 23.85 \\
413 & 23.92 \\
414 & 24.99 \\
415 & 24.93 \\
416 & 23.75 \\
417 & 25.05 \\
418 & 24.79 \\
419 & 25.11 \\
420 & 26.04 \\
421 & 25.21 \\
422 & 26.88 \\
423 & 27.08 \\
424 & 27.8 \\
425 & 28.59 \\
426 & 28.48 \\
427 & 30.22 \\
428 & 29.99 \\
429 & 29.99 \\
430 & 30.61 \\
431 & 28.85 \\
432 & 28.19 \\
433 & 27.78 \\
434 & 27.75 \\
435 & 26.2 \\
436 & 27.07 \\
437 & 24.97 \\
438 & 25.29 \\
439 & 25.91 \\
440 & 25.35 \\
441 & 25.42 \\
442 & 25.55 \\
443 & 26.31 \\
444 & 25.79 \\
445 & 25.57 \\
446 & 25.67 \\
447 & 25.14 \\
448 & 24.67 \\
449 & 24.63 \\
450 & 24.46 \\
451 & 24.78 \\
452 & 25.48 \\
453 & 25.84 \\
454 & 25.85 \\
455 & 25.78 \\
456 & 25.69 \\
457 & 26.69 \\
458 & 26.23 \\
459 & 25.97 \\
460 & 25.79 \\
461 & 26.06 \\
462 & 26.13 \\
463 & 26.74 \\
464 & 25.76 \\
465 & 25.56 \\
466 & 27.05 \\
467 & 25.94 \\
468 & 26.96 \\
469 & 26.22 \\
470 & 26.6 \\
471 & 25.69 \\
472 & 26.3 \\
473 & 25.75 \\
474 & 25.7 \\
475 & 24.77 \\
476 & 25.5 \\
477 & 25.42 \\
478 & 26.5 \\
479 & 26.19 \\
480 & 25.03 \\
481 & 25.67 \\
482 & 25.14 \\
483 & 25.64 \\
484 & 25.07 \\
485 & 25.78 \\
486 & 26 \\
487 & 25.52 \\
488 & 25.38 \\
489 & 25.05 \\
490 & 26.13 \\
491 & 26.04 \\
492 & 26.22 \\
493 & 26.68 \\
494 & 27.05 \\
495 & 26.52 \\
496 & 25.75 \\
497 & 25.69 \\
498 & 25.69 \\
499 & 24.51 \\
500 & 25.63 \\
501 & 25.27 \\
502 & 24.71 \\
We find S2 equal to 24.6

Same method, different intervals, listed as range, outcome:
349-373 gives 25.3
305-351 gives 25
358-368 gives 25.4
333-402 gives 24.7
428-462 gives 26.3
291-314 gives 24.7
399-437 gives 25.8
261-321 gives 24.3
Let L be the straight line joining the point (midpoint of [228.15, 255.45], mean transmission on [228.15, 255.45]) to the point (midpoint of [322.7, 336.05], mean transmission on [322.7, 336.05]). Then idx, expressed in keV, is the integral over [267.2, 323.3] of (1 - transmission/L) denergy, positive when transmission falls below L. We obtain -3.14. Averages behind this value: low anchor 20.2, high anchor 24.9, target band 24.3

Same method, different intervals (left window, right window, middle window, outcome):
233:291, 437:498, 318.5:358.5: -2.2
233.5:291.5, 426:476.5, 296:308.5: -0.6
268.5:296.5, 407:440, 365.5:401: 2.2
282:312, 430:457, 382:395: 0.9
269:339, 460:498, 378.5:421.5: 2.3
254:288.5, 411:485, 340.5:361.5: -0.4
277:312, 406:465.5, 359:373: 0.1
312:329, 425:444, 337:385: 1.0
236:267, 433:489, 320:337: -1.1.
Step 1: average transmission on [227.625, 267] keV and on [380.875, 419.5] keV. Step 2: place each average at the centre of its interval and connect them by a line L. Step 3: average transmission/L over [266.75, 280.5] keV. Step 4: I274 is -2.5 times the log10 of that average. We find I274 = -0.09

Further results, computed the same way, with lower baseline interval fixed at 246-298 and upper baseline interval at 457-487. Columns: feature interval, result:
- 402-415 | 0.064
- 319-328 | -0.017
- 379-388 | 0.028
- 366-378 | 0.006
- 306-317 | -0.028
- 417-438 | -0.083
